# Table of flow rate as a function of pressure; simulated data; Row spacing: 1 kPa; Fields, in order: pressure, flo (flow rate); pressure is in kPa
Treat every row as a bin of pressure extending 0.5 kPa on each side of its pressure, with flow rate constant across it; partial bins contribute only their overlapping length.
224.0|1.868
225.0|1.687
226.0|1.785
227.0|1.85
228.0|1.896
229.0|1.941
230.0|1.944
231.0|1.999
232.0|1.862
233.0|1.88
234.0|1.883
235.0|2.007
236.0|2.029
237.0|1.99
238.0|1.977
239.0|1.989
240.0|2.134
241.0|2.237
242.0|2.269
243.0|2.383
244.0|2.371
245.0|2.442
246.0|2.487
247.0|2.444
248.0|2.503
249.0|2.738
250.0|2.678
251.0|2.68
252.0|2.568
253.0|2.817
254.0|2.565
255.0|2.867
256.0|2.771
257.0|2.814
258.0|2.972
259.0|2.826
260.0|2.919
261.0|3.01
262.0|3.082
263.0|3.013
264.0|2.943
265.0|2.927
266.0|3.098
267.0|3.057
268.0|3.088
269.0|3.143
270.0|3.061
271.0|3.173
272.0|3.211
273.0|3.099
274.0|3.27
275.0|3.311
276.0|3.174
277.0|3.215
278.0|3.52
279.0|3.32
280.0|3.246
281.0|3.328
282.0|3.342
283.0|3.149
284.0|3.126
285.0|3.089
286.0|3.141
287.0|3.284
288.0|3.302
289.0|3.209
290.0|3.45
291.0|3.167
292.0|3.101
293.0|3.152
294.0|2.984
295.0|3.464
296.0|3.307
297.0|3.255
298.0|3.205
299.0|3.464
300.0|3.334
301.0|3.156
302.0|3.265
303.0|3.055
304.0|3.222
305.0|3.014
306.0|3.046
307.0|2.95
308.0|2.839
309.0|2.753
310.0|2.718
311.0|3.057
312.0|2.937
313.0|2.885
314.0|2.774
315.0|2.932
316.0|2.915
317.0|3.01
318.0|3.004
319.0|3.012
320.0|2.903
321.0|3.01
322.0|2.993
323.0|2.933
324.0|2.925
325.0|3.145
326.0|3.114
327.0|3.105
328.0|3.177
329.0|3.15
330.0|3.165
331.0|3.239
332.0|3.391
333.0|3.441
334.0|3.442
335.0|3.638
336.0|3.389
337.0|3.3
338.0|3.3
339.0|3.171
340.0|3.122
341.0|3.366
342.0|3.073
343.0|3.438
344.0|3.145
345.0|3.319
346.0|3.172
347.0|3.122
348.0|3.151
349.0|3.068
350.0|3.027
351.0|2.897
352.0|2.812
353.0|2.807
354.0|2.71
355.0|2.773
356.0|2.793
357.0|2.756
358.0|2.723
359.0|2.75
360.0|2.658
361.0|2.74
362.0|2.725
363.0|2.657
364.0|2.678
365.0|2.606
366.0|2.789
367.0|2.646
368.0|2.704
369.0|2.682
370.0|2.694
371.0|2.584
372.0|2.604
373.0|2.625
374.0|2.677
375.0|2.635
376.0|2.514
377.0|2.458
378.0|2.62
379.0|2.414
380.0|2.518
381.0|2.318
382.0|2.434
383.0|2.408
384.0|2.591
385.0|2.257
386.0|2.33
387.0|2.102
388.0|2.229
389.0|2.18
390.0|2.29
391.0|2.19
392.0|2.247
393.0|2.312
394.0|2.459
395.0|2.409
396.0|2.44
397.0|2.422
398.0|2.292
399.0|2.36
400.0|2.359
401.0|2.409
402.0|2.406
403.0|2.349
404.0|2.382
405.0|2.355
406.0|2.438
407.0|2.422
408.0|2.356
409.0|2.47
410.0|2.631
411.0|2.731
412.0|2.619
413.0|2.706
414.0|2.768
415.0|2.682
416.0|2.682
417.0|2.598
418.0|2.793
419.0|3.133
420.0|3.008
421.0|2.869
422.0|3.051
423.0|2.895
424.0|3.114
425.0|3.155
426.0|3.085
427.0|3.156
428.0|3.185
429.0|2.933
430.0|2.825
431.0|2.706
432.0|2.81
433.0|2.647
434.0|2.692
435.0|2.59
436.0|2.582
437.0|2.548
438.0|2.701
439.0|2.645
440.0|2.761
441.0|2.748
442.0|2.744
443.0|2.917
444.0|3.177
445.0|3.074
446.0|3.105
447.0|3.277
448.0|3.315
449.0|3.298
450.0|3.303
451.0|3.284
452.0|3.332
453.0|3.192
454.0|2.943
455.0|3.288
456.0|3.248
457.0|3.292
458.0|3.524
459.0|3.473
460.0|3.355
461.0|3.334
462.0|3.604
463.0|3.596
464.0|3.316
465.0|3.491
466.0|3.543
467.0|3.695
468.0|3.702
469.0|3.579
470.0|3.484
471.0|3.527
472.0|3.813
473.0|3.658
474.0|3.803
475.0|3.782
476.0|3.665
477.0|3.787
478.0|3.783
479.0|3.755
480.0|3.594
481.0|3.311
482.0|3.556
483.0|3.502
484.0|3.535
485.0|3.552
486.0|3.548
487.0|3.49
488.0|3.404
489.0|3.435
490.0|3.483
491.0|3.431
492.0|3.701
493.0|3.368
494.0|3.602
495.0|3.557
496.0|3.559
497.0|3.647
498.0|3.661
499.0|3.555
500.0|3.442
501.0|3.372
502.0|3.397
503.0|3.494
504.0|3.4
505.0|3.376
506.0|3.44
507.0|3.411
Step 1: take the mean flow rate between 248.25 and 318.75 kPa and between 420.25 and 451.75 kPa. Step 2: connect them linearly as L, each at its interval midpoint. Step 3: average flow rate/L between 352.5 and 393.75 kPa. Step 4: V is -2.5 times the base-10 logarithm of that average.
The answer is 0.18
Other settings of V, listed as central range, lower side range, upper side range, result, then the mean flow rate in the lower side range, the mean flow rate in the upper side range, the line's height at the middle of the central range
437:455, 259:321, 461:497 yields 0.15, 3.11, 3.58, 3.49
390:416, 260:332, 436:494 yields 0.32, 3.12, 3.37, 3.28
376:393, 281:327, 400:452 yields 0.23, 3.09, 2.81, 2.9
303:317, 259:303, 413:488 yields 0.09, 3.18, 3.21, 3.19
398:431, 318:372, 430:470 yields 0.14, 3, 3.14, 3.09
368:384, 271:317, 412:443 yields 0.16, 3.15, 2.83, 2.95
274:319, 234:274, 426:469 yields -0.14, 2.67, 3.12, 2.77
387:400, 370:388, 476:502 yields 0.13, 2.48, 3.54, 2.62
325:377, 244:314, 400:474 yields 0.02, 3.03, 3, 3.02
